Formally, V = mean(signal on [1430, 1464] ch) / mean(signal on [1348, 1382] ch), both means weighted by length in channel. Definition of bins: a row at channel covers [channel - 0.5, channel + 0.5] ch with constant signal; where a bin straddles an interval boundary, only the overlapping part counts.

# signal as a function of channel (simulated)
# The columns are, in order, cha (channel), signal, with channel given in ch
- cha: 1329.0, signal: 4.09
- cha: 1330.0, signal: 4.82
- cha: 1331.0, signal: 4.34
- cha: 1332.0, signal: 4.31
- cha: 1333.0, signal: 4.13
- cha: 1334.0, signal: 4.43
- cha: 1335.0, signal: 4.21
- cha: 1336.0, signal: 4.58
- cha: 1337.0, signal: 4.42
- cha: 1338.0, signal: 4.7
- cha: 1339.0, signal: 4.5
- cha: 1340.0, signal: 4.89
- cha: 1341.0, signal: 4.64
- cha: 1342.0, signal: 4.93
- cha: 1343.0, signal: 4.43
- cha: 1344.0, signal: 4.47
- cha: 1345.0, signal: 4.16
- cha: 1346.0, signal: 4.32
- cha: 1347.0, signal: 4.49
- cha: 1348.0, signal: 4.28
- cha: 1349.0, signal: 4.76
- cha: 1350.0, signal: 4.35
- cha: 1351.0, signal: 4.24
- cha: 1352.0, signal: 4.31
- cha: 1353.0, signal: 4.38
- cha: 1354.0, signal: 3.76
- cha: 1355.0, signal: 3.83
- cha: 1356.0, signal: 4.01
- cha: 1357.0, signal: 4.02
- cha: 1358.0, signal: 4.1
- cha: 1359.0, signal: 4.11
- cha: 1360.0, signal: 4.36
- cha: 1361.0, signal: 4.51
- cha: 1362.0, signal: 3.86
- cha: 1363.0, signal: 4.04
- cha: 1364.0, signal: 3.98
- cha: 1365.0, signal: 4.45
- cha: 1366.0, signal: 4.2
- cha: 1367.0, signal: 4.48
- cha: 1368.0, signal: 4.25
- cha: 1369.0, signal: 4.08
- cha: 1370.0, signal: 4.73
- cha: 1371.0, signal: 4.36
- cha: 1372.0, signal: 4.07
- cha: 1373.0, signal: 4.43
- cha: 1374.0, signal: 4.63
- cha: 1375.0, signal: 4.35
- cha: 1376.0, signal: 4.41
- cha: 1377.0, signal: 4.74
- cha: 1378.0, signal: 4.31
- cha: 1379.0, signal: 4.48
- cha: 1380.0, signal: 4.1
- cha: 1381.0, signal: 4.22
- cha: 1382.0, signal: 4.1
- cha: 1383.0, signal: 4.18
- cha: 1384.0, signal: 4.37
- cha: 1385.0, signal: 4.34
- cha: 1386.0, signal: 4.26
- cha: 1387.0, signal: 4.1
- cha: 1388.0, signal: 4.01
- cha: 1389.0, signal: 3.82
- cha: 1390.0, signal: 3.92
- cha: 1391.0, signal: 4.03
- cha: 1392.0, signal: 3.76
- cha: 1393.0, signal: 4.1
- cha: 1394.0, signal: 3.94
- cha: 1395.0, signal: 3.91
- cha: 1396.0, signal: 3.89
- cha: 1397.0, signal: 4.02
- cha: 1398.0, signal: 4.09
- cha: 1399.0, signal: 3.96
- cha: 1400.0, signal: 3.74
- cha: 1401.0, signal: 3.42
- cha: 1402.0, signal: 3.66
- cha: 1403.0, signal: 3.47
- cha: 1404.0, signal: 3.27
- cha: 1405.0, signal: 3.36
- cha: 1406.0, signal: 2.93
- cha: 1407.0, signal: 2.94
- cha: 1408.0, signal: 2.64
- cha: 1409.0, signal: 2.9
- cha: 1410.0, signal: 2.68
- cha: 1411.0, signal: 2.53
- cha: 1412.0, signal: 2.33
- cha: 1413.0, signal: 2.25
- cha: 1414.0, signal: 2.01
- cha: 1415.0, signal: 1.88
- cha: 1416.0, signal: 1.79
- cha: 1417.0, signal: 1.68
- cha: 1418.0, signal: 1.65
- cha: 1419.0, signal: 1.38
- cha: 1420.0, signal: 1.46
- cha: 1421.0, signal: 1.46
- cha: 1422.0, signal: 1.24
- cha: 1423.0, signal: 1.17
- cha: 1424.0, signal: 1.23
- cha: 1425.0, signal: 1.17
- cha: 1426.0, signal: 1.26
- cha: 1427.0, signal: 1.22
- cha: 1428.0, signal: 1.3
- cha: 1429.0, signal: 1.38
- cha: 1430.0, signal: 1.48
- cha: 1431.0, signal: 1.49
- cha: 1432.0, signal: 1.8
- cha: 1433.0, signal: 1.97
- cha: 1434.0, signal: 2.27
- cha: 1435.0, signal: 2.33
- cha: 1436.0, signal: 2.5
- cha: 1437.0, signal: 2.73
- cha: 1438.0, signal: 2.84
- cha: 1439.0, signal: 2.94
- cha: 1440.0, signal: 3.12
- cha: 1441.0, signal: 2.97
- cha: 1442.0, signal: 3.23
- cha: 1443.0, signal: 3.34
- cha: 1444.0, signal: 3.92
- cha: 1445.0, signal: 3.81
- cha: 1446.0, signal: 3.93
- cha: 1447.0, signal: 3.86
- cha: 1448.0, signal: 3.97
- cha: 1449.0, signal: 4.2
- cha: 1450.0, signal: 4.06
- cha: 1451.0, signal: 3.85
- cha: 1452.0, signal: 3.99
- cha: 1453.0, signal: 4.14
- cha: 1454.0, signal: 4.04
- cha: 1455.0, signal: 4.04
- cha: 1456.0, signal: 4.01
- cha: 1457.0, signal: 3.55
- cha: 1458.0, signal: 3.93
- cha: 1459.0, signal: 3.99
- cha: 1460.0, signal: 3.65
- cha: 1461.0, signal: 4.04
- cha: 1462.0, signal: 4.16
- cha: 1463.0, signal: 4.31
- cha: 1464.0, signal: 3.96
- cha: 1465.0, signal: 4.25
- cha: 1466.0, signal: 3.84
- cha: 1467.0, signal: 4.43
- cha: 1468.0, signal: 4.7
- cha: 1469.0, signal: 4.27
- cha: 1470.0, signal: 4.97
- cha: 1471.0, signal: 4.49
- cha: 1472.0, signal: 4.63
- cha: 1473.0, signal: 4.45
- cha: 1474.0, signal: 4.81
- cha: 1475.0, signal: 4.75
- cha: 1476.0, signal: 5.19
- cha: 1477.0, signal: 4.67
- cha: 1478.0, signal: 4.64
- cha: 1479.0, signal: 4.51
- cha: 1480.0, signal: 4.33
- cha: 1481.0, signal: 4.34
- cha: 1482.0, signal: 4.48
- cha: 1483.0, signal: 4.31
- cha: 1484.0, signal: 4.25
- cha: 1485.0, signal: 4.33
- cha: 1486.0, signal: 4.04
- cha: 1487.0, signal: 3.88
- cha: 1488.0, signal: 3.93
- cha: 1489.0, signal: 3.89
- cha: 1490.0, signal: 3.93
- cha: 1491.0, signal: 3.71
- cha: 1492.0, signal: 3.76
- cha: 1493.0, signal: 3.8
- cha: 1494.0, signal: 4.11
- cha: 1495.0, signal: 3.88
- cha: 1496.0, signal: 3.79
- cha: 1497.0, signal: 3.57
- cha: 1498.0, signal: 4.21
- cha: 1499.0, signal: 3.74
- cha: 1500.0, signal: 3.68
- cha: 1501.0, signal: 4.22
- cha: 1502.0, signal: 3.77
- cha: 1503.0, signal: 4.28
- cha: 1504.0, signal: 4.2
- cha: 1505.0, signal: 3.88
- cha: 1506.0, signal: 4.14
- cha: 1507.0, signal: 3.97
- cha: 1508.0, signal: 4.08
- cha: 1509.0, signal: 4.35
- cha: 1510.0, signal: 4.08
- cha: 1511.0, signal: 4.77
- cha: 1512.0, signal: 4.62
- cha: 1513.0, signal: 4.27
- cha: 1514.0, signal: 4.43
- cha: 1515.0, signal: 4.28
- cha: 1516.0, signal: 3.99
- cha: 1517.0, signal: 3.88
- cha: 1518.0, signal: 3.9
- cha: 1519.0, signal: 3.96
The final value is 0.80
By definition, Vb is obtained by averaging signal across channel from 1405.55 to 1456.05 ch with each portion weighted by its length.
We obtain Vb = 2.56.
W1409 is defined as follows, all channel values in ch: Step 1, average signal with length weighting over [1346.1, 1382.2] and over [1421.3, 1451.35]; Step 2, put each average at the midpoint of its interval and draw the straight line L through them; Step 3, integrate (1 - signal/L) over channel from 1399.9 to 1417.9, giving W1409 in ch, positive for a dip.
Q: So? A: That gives 2.9 ch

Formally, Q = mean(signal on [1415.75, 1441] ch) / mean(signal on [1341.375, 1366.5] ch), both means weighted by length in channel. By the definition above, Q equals 0.43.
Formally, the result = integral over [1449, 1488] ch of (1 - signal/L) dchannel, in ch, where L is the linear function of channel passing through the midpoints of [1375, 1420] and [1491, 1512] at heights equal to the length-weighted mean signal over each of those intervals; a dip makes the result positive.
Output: -4.4 ch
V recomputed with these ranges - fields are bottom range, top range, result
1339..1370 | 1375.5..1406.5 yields 0.92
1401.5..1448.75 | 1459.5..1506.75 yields 1.74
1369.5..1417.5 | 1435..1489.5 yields 1.10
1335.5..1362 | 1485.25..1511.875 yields 0.92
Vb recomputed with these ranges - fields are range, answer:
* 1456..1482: 4.35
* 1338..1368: 4.31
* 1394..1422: 2.78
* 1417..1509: 3.5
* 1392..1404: 3.81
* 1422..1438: 1.71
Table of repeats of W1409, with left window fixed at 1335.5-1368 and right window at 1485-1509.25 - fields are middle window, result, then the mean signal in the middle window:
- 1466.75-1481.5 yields -2.2 ch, 4.62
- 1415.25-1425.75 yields 6.9 ch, 1.43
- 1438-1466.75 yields 1.8 ch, 3.81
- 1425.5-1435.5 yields 6.0 ch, 1.65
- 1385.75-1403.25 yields 1.3 ch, 3.9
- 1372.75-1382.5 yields -0.3 ch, 4.38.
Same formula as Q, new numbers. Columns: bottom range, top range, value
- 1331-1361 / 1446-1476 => 0.96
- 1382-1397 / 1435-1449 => 0.82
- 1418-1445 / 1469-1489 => 2.15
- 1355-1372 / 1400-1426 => 0.54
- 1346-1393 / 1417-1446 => 0.50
